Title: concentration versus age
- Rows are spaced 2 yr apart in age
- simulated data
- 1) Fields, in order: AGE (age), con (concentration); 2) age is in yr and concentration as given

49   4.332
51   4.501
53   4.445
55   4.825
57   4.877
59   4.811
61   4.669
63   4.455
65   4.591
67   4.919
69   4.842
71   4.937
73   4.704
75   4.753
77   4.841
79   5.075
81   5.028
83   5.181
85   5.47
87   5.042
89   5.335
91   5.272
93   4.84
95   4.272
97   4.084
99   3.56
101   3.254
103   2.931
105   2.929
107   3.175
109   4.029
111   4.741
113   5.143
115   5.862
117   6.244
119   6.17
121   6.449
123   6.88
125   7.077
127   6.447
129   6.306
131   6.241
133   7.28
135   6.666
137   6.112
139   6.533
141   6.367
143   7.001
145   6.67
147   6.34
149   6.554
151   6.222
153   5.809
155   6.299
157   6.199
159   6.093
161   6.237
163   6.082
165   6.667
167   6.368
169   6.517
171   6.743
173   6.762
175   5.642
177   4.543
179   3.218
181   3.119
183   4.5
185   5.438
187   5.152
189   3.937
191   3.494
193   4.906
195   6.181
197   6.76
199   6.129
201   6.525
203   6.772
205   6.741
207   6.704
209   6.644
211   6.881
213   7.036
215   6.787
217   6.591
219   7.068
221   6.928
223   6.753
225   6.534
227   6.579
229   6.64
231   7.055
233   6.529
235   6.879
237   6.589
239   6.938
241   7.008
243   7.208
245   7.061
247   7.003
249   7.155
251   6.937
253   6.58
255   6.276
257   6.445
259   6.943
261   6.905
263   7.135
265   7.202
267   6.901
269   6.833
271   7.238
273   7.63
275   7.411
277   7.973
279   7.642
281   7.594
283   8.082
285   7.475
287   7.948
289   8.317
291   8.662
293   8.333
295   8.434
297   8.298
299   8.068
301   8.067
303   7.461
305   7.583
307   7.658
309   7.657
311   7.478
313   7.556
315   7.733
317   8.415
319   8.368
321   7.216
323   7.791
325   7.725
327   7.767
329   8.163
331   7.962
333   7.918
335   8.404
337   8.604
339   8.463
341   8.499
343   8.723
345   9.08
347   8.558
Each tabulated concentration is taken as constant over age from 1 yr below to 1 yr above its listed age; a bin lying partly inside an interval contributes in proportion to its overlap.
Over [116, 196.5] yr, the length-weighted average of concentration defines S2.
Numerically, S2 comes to 5.94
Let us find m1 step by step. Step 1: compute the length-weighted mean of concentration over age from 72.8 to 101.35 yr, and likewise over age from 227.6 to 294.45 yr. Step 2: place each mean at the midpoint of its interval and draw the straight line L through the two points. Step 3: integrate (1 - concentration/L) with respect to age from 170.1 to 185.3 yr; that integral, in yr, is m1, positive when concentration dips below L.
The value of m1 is 2.69 yr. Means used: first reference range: 4.75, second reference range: 7.23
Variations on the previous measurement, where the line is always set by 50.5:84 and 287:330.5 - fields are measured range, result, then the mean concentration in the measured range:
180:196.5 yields 4.45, 4.66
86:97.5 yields 0.61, 4.84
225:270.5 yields 1.86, 6.85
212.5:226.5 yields -0.04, 6.8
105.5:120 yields 1.13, 4.98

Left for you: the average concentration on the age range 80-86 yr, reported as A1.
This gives 5.23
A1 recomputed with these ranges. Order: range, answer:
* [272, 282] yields 7.65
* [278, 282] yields 7.62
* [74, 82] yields 4.92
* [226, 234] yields 6.7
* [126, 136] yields 6.59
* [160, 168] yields 6.34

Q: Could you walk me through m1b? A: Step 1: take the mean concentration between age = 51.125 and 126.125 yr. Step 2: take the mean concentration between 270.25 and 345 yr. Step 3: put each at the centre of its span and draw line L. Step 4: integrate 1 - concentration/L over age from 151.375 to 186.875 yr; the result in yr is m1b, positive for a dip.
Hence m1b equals 1.9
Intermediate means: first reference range 4.86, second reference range 7.97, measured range 5.66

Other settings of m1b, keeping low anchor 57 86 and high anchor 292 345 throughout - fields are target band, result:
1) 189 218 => 1.6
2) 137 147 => -1.4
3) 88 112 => 5.5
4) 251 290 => 0.8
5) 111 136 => -3.5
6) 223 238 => 0.5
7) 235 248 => 0.2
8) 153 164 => -0.3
